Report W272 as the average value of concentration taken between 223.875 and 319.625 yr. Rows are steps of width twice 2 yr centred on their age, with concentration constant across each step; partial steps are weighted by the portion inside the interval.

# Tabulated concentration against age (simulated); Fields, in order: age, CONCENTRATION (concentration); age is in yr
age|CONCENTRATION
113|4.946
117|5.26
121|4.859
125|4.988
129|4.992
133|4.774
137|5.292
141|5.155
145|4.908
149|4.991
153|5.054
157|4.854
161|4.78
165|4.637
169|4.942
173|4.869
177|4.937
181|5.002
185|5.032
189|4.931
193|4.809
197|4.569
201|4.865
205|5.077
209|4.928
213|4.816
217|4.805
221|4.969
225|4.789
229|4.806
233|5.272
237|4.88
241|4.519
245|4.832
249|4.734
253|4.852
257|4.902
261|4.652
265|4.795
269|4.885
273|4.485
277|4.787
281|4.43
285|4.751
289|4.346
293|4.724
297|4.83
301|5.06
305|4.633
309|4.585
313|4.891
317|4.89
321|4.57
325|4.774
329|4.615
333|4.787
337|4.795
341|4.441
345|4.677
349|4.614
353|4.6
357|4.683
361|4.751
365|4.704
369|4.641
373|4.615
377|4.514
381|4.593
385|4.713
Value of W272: 4.76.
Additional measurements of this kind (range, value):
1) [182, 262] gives 4.86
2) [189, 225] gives 4.86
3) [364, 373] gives 4.66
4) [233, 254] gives 4.81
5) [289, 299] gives 4.69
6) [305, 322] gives 4.73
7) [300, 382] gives 4.68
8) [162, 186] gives 4.89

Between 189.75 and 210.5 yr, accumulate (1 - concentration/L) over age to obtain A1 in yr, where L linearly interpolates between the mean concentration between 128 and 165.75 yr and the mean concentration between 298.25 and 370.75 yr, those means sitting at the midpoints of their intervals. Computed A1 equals 0.1 yr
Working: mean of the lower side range 4.95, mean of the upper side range 4.71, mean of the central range 4.85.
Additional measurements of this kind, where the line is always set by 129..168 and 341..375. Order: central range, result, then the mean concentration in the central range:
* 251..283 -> 0.3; 4.72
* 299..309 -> -0.2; 4.79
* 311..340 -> -0.3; 4.75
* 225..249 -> -0.1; 4.85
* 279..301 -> 0.4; 4.66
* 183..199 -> 0.2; 4.84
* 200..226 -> -0.3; 4.9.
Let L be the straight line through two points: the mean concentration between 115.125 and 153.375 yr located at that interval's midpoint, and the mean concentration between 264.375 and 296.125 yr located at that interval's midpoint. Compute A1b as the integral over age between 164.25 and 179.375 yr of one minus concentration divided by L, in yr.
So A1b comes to 0.19 yr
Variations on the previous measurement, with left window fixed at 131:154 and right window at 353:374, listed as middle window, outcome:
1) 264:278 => 0.3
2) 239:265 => 0.5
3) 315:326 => 0.0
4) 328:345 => 0.2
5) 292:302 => -0.2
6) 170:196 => 0.2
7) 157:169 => 0.5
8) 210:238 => -0.1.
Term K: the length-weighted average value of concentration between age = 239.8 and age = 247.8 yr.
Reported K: 4.7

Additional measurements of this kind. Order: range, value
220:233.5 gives 4.92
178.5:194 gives 4.95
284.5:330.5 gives 4.72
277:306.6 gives 4.69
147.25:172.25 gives 4.87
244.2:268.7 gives 4.8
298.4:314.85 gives 4.79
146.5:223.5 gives 4.89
